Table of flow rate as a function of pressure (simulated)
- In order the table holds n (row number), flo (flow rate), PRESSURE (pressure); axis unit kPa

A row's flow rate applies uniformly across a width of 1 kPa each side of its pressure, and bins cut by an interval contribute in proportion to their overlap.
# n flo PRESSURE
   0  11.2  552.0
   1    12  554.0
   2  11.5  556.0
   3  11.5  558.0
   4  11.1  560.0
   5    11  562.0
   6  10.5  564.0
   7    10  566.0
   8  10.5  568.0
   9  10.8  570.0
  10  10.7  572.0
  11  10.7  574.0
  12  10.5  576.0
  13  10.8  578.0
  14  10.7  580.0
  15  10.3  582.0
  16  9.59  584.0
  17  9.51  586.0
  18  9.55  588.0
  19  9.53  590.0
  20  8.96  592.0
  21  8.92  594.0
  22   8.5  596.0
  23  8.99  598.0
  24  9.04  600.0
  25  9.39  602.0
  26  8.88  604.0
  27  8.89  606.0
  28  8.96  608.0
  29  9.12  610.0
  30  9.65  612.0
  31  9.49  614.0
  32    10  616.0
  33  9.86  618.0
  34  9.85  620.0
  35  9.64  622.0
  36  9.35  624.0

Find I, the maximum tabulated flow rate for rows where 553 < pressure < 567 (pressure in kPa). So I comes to 12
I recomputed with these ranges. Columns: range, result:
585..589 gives 9.55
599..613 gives 9.65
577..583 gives 10.8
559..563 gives 11.1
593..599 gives 8.99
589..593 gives 9.53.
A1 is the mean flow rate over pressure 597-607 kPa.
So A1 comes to 9.04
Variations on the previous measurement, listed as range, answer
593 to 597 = 8.71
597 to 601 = 9.02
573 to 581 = 10.7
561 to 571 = 10.6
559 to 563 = 11.1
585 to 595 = 9.29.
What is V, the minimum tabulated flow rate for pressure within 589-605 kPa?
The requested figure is 8.5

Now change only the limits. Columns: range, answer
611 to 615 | 9.49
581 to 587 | 9.51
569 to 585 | 9.59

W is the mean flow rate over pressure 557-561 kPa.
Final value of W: 11.3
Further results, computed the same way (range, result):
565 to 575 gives 10.5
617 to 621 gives 9.86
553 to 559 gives 11.7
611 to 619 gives 9.75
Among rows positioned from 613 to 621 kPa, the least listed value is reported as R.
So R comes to 9.49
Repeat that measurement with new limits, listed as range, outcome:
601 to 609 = 8.88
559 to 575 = 10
